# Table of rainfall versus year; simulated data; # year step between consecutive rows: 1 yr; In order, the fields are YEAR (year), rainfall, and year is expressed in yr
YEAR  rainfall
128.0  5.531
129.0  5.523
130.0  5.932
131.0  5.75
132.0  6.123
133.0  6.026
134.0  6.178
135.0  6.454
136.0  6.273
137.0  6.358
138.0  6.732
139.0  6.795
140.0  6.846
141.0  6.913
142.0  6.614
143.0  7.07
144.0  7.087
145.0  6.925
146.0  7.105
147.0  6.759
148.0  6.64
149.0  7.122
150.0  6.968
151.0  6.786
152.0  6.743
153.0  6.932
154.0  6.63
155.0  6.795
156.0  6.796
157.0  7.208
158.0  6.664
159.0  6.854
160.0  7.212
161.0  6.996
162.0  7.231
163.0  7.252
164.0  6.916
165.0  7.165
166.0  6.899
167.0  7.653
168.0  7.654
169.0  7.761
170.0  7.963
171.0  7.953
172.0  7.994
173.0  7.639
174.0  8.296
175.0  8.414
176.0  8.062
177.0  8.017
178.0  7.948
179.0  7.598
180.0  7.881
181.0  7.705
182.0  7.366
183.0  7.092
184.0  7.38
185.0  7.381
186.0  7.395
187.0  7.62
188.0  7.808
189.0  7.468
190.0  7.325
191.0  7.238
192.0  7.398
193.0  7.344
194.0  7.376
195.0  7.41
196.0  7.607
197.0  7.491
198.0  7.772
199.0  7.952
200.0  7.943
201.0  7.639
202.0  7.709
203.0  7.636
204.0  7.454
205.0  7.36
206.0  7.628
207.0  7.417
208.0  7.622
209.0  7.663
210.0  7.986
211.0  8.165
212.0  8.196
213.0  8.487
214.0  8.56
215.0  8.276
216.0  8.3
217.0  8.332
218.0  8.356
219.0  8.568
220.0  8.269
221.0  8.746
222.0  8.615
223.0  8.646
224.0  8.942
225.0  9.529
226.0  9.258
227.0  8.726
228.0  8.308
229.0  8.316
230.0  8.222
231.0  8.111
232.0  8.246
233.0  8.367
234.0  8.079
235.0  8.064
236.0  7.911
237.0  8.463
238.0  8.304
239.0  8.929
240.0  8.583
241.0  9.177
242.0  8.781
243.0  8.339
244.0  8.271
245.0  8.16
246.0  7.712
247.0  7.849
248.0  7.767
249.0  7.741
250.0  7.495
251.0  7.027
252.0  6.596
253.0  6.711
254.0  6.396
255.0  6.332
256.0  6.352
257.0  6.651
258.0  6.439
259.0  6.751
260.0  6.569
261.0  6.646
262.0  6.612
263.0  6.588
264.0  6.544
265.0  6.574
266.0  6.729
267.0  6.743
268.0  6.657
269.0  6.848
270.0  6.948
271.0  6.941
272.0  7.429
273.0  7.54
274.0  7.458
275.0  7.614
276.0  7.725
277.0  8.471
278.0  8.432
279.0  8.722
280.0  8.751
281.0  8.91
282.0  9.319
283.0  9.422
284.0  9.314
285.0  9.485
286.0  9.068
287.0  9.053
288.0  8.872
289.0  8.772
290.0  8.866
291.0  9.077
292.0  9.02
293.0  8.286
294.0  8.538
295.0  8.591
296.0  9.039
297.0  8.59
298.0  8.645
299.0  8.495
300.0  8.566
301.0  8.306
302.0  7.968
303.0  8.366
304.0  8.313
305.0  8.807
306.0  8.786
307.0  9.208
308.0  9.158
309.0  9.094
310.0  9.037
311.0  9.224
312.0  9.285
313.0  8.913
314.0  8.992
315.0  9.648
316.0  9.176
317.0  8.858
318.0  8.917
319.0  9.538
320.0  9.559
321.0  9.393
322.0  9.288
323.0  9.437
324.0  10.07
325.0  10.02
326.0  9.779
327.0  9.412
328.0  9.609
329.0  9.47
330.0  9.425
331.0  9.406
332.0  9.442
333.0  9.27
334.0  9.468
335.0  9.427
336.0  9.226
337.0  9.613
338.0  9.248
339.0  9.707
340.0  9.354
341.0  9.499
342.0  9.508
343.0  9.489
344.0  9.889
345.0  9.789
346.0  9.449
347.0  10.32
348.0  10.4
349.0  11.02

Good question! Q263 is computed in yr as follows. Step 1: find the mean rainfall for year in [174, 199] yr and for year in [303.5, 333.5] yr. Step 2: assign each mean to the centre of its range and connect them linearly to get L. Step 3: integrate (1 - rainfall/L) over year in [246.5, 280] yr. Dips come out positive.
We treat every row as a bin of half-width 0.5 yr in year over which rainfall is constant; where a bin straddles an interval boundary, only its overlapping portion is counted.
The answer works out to 5.75 yr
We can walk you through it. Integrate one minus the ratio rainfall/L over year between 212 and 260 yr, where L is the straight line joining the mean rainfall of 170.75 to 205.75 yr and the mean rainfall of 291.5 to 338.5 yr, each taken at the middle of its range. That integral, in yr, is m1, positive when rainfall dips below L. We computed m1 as 0.9 yr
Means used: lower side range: 7.65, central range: 8.03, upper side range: 9.1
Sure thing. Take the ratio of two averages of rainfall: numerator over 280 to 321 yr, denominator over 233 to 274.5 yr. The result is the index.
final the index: 1.2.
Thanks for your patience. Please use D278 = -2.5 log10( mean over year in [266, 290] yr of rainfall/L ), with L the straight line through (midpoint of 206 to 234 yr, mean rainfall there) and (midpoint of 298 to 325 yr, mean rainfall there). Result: 0.078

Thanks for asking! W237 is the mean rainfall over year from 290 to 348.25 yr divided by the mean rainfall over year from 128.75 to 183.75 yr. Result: 1.30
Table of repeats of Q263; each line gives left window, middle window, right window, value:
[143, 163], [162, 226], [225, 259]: -4.0 yr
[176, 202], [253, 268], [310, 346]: 3.4 yr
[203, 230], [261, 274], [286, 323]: 2.7 yr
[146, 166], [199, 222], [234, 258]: -1.9 yr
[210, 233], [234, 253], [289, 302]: 1.1 yr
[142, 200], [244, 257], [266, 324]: 1.5 yr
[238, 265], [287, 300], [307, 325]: -0.2 yr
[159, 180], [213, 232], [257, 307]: -1.8 yr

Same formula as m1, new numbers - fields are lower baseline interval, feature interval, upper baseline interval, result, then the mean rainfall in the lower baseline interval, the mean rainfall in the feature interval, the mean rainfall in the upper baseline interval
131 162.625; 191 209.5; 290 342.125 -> -0.2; 6.75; 7.57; 9.13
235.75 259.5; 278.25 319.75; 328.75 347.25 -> -1.0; 7.61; 8.9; 9.52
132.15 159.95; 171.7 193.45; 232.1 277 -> -2.1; 6.75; 7.65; 7.42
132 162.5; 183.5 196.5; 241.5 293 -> -0.6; 6.78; 7.44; 7.71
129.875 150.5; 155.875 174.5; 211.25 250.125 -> -0.7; 6.62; 7.39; 8.39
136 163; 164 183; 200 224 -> -1.0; 6.87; 7.74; 8.09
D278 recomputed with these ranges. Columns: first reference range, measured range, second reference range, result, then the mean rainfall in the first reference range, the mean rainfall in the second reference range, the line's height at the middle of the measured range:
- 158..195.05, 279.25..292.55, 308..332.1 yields -0.016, 7.52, 9.37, 8.93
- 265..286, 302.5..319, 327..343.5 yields -0.020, 7.97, 9.45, 8.84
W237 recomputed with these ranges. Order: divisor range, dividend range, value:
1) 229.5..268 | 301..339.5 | 1.23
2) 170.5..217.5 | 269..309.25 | 1.10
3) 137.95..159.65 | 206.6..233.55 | 1.22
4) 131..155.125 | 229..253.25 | 1.21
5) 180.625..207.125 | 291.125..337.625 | 1.21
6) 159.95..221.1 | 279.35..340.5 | 1.18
